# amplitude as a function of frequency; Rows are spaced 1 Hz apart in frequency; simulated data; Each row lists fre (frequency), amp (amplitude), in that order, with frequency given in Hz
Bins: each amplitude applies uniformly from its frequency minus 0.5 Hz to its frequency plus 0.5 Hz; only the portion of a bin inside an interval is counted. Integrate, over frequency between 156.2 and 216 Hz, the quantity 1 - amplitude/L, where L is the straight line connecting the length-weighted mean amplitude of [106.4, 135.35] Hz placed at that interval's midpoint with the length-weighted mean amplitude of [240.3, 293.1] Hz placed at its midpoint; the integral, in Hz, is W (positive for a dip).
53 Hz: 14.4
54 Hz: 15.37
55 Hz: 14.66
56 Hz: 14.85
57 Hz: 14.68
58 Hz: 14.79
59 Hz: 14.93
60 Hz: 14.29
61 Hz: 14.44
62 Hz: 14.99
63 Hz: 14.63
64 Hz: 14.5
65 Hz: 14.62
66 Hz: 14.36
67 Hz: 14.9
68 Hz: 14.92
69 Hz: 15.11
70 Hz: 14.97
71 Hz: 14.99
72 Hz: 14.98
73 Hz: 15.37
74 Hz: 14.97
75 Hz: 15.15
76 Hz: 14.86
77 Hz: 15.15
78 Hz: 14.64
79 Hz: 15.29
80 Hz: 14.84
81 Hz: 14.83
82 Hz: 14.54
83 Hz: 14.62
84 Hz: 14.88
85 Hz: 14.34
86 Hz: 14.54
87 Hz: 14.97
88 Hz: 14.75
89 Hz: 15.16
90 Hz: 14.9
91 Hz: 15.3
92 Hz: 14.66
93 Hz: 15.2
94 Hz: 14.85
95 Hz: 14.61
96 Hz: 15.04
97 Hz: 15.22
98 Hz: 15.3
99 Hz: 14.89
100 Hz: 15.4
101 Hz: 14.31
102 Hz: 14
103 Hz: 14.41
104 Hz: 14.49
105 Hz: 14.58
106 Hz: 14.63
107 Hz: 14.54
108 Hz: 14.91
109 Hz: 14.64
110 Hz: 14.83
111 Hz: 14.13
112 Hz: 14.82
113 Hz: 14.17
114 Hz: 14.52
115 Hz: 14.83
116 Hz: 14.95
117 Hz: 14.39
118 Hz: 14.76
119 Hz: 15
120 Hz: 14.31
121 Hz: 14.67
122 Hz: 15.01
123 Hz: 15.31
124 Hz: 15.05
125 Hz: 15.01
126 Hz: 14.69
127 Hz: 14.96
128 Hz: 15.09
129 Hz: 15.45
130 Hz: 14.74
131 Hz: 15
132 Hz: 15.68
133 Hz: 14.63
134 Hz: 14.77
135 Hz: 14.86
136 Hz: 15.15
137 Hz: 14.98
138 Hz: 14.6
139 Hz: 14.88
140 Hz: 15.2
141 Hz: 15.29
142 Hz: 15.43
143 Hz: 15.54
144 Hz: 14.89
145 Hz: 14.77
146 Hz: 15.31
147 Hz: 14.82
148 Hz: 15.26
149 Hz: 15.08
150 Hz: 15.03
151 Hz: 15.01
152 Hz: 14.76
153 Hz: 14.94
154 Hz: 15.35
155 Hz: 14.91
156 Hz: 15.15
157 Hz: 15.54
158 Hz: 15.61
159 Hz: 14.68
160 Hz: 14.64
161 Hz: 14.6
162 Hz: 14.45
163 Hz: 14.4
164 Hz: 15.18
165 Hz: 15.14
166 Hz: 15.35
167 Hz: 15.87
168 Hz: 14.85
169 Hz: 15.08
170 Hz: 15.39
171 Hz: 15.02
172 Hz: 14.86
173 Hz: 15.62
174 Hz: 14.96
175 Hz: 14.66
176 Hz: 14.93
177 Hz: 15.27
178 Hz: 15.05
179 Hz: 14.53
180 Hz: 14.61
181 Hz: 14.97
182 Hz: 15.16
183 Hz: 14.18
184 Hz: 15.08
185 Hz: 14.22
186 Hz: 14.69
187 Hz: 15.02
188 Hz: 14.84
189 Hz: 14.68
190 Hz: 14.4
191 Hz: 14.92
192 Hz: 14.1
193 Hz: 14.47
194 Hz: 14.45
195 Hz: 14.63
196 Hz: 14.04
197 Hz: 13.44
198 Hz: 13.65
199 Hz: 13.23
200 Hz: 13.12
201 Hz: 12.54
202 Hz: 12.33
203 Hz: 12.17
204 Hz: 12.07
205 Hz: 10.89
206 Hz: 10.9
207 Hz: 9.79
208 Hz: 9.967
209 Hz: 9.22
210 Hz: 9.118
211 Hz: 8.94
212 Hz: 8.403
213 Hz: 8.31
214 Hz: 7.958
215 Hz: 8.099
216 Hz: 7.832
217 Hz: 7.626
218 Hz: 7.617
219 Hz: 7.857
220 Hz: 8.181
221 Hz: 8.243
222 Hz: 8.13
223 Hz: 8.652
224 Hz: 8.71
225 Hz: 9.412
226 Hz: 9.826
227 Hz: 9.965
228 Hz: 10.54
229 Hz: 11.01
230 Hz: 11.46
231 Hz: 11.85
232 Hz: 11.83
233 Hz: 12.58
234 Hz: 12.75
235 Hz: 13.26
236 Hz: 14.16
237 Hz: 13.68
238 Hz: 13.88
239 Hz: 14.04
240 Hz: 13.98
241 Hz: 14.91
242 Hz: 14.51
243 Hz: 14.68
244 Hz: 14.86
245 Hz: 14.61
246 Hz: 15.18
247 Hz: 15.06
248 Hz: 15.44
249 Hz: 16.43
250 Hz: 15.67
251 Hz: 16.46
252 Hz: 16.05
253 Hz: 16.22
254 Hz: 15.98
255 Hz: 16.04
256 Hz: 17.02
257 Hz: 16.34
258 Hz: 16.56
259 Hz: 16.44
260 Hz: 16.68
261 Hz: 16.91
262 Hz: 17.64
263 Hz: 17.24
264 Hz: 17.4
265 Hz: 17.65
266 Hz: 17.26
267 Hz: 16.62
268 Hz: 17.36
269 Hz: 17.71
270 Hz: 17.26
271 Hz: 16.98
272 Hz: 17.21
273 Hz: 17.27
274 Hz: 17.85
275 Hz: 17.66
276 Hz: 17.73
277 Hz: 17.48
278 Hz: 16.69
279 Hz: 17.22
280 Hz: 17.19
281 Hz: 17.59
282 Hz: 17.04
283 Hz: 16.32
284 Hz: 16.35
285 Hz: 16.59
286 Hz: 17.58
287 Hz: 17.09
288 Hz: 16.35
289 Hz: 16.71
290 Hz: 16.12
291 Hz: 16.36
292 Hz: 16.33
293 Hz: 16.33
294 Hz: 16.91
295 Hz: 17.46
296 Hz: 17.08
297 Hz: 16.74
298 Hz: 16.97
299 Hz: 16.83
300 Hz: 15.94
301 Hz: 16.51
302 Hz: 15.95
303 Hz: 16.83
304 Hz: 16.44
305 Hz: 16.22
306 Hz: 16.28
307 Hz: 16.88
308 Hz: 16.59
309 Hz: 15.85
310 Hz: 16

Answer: 8.0 Hz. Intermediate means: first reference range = 14.8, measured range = 13.5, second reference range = 16.6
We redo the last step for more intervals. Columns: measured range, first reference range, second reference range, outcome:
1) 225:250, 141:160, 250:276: 4.9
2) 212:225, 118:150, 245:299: 6.4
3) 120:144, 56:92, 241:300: 0.5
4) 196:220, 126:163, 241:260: 8.1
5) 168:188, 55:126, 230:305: 0.7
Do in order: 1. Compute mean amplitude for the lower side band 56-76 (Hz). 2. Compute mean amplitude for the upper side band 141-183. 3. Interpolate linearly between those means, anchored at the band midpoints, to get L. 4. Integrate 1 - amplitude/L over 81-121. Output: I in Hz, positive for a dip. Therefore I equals 0.46 Hz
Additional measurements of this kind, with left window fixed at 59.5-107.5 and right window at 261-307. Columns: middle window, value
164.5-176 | 0.4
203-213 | 3.8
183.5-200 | 1.7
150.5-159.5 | 0.3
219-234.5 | 5.9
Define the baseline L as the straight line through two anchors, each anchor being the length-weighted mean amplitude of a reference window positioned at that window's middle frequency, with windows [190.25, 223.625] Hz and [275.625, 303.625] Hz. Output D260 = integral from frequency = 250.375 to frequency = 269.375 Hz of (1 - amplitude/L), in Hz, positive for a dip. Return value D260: -2.8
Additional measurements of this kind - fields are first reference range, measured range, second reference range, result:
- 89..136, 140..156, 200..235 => -2.3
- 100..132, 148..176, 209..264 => -2.2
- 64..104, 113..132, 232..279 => 0.3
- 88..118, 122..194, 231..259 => -0.8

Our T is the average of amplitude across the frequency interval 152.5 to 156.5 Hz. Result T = 15.1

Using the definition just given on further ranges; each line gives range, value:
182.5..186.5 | 14.5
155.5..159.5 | 15.2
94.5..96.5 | 14.8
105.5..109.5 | 14.7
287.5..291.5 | 16.4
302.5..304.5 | 16.6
